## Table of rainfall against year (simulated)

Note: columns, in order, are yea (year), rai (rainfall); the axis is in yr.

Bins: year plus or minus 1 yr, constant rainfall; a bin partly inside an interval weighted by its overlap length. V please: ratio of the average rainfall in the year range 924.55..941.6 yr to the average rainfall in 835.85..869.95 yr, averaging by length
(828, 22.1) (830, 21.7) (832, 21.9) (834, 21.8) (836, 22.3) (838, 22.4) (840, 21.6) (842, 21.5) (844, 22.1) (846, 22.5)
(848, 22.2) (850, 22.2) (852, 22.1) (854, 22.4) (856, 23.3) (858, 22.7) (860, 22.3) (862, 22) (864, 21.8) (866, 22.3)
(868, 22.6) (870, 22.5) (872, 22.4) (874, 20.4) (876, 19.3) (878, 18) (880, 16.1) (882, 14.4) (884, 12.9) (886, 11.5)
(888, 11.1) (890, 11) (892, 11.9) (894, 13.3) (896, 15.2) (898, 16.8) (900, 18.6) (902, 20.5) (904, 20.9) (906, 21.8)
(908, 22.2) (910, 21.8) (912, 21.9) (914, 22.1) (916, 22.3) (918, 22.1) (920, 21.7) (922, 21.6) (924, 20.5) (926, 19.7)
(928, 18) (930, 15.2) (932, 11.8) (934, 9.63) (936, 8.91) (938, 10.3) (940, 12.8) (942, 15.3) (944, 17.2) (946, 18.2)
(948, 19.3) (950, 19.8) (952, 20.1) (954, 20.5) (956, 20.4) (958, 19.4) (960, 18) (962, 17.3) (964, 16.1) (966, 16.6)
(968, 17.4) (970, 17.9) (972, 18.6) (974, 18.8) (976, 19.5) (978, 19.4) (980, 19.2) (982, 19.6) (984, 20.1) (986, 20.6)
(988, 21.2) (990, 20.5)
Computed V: 0.61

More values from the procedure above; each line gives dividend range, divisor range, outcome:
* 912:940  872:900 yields 1.14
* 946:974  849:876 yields 0.84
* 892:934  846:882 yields 0.89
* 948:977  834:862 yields 0.84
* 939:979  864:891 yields 1.04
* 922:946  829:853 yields 0.68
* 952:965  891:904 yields 1.14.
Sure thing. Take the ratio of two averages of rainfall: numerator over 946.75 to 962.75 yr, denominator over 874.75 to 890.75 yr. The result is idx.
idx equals 1.3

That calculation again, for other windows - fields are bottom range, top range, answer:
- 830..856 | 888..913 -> 0.80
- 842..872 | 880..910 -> 0.72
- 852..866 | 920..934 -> 0.78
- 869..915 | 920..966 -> 0.96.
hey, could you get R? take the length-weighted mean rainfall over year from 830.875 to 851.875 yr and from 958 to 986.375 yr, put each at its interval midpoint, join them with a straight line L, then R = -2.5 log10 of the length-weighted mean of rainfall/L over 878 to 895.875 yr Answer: 0.50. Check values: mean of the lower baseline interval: 22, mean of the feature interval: 13.2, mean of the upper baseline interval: 18.5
